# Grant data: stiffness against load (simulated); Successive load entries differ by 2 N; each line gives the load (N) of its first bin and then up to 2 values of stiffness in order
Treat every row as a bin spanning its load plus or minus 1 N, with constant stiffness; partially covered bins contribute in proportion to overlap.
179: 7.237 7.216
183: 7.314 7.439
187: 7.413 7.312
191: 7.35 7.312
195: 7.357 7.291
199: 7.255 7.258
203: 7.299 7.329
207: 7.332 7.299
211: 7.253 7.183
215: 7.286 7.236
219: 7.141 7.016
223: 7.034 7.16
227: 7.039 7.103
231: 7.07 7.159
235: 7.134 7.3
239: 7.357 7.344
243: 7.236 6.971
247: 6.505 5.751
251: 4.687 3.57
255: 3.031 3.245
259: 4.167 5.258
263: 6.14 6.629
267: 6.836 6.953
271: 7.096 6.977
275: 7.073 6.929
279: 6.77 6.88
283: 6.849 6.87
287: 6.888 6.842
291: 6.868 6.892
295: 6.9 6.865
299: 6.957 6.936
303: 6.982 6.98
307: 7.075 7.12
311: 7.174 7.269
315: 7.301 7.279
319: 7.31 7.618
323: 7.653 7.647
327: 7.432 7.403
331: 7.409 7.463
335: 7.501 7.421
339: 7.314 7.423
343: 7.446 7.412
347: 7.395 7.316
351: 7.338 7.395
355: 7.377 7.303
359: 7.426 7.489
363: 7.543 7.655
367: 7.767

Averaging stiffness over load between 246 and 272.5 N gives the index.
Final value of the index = 5.4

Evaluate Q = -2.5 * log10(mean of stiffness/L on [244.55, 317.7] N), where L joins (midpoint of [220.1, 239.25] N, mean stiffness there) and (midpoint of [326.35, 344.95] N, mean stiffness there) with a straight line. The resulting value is 0.14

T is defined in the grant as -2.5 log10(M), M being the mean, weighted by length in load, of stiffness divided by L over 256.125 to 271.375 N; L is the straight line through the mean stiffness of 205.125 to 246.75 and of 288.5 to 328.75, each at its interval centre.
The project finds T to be 0.24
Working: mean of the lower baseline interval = 7.17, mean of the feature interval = 5.76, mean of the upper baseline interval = 7.16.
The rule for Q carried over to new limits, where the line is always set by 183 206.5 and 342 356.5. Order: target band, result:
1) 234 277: 0.206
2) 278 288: 0.077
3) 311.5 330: -0.008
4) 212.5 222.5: 0.026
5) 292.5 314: 0.053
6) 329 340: -0.007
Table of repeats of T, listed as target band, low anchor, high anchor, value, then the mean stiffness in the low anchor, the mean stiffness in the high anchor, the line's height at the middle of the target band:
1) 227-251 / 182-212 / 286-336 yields 0.057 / 7.32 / 7.19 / 7.27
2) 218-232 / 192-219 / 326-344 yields 0.033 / 7.28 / 7.42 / 7.3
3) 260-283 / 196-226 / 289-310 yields 0.055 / 7.22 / 6.95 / 7.04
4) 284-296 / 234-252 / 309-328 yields 0.039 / 6.7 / 7.39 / 7.13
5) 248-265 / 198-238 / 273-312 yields 0.464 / 7.19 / 6.94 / 7.06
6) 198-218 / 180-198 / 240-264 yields -0.085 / 7.33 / 5.33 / 6.73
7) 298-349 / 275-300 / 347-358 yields -0.026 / 6.88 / 7.35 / 7.14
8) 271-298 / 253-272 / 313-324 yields -0.122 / 5.38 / 7.42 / 6.18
